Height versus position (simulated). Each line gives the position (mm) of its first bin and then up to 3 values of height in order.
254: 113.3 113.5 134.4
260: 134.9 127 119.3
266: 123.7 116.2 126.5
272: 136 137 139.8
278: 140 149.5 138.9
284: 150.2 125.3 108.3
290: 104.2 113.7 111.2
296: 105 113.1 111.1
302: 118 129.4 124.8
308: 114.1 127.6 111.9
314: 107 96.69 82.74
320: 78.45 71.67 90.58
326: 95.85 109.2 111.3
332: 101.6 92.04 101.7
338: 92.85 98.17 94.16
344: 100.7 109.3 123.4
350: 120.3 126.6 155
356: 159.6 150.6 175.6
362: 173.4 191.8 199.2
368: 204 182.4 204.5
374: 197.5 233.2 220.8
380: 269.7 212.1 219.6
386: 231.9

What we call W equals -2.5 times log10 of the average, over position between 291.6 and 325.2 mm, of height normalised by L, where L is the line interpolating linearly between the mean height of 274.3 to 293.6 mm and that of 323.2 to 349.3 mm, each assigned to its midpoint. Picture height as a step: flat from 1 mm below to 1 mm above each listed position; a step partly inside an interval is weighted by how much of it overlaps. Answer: 0.11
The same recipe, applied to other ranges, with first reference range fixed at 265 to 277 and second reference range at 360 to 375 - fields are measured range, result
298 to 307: 0.244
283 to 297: 0.210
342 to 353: 0.491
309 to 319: 0.437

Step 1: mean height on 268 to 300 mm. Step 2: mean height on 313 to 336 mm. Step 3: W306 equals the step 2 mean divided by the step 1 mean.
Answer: 0.75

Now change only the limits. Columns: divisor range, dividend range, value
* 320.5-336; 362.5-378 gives 2.11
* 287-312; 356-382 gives 1.73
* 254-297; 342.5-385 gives 1.40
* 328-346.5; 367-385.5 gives 2.15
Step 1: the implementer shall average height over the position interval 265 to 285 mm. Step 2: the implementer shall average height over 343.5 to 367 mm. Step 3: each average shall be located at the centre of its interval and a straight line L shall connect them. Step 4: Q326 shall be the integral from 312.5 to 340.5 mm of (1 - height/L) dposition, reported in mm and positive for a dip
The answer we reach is 9.6 mm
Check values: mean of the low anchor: 136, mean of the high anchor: 150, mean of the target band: 95.2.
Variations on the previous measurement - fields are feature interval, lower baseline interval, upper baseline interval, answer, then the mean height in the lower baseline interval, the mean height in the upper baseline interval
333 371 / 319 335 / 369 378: 4.2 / 93.8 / 206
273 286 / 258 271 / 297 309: -2.0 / 125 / 118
